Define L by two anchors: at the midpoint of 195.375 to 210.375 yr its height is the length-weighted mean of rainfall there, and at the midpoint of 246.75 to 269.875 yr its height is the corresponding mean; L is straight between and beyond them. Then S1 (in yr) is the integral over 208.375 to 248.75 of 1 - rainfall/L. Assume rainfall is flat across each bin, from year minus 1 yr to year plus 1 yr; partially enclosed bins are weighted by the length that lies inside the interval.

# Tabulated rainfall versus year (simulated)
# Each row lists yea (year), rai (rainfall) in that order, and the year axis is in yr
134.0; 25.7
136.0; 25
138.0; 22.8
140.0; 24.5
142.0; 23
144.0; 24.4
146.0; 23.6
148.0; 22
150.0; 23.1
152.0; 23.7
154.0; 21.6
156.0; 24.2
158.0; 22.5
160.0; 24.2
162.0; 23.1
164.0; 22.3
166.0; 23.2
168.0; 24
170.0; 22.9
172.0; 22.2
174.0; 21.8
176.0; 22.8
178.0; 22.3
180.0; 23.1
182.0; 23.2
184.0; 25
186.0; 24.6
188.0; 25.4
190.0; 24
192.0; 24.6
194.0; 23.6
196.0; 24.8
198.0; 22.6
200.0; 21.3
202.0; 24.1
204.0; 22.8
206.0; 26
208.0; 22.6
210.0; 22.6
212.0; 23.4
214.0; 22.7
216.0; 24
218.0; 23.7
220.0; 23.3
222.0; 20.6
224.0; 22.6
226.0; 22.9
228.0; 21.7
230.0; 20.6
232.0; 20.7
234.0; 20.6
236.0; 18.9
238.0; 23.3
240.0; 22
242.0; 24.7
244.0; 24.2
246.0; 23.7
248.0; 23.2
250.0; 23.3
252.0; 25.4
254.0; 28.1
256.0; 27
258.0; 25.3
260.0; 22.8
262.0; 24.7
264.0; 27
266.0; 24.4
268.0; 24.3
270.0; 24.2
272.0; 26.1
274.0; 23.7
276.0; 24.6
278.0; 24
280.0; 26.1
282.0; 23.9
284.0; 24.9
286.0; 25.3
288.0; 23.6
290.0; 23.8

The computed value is 2.7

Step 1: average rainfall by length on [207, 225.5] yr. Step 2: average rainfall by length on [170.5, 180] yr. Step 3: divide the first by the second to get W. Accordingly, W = 1.02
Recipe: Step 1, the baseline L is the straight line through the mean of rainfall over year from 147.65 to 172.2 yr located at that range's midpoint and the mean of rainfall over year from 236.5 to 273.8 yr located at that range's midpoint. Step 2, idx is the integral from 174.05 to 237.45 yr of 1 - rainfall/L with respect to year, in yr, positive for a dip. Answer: 2.2 yr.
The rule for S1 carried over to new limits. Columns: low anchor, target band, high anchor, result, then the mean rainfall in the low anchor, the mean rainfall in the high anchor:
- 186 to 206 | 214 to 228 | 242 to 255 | 0.9 yr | 23.9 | 24.7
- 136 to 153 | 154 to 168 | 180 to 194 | 0.4 yr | 23.5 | 24.3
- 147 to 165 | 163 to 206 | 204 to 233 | -1.1 yr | 23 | 22.7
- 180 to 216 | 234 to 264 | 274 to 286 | 0.4 yr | 23.7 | 24.7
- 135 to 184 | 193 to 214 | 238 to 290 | 0.4 yr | 23.2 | 24.6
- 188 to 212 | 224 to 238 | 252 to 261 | 2.0 yr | 23.6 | 25.8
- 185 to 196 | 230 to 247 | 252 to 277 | 1.9 yr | 24.5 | 25.2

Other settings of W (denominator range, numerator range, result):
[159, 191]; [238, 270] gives 1.05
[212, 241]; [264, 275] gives 1.12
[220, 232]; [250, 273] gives 1.16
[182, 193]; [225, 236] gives 0.86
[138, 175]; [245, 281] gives 1.08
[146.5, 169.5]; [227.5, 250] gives 0.96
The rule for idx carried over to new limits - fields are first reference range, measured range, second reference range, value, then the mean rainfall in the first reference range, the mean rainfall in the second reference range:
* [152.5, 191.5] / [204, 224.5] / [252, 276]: 0.9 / 23.3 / 25.2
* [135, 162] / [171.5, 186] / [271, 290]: 0.4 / 23.4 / 24.6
